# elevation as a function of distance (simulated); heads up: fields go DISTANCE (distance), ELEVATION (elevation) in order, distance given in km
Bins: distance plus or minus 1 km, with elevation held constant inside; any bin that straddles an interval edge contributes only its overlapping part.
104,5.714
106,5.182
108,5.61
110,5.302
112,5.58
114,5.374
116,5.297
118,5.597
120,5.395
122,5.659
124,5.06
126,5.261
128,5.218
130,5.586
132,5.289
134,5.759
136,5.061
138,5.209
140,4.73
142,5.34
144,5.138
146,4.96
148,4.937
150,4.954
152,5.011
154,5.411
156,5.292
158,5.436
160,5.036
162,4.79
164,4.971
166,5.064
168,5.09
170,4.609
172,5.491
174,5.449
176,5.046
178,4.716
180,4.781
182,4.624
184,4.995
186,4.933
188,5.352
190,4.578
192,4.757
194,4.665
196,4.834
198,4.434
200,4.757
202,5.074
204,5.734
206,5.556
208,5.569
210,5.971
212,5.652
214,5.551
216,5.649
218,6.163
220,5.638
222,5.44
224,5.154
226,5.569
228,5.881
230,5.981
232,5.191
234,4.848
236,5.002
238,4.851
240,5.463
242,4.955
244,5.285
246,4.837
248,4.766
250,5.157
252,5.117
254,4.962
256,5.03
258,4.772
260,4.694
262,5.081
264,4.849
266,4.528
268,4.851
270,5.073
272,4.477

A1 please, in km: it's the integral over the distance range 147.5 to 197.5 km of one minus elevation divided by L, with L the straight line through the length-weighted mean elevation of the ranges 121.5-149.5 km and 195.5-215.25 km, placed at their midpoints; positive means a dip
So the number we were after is 2.7 km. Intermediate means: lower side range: 5.22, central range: 4.99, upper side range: 5.33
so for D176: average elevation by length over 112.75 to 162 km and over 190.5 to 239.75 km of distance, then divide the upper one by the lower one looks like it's 1.02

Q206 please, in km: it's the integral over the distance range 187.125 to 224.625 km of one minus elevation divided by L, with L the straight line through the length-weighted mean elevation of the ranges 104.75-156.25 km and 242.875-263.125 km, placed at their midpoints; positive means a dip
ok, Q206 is -1.5 km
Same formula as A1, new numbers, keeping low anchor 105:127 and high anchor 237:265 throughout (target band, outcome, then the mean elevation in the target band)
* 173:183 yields 0.5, 4.92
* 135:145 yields 0.4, 5.1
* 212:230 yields -2.0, 5.65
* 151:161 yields 0.1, 5.24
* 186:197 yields 0.7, 4.85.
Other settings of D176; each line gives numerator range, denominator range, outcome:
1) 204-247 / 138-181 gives 1.08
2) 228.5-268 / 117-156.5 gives 0.96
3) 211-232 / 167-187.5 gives 1.13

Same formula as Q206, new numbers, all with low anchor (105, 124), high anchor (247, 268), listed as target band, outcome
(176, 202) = 1.7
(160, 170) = 0.6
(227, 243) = -0.9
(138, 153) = 0.8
